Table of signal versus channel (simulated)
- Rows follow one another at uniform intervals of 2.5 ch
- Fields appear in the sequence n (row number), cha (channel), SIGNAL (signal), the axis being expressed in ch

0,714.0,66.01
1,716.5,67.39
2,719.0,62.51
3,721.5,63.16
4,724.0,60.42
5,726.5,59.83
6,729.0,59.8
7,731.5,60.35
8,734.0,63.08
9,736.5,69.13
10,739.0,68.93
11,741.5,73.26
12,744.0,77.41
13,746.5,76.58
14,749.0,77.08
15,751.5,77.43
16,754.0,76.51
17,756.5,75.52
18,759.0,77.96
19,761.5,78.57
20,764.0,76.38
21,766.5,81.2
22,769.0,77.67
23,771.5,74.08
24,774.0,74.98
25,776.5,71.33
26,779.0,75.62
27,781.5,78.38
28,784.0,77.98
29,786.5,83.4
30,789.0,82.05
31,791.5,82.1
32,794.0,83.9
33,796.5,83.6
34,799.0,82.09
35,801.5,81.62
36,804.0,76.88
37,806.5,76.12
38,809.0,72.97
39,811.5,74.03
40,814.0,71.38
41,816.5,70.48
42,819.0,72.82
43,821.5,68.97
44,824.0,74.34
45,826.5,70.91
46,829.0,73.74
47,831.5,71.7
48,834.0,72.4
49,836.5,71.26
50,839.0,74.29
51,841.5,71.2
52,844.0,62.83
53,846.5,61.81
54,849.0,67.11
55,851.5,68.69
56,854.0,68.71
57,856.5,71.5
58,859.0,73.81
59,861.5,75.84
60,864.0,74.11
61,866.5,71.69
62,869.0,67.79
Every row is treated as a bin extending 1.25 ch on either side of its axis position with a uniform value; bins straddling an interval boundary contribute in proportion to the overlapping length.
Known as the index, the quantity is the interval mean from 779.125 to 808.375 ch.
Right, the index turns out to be 80.4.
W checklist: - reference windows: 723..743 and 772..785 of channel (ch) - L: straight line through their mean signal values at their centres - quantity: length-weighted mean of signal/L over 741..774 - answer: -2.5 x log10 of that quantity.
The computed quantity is -0.10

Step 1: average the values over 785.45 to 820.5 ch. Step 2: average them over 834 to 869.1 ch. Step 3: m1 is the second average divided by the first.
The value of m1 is 0.90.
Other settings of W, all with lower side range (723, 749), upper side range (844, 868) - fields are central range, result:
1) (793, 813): -0.146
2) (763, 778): -0.117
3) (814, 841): -0.041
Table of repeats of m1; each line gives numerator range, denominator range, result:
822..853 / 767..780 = 0.93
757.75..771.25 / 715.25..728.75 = 1.25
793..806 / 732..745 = 1.17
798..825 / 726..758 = 1.06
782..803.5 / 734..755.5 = 1.11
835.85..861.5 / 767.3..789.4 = 0.90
